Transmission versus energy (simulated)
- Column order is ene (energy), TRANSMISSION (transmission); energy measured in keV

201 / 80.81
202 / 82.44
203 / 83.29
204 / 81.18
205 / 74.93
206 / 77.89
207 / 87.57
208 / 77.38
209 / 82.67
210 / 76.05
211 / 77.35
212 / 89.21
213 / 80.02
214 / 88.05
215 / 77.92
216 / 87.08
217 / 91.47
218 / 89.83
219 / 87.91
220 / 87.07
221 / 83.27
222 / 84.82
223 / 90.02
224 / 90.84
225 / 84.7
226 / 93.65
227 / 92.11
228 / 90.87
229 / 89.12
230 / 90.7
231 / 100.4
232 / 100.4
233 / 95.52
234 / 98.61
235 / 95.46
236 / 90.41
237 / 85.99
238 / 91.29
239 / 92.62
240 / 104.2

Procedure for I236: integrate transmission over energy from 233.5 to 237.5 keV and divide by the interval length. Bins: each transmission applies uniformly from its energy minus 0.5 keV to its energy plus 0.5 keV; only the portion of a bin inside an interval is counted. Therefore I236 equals 92.6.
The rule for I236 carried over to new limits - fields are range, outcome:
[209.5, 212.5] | 80.9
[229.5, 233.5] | 96.8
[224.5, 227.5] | 90.2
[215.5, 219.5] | 89.1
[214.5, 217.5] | 85.5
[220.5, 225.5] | 86.7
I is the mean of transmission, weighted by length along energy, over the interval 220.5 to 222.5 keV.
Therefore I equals 84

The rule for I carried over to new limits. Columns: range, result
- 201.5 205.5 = 80.5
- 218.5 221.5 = 86.1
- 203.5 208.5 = 79.8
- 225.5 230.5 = 91.3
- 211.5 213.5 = 84.6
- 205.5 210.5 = 80.3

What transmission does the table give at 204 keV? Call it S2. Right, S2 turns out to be 81.18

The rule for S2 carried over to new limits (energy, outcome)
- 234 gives 98.61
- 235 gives 95.46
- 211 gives 77.35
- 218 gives 89.83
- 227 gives 92.11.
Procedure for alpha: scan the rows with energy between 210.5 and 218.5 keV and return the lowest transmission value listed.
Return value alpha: 77.35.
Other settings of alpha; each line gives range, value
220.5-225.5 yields 83.27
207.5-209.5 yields 77.38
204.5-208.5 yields 74.93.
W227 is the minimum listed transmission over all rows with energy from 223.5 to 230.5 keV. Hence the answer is 84.7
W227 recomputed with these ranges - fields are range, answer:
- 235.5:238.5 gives 85.99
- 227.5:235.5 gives 89.12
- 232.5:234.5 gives 95.52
